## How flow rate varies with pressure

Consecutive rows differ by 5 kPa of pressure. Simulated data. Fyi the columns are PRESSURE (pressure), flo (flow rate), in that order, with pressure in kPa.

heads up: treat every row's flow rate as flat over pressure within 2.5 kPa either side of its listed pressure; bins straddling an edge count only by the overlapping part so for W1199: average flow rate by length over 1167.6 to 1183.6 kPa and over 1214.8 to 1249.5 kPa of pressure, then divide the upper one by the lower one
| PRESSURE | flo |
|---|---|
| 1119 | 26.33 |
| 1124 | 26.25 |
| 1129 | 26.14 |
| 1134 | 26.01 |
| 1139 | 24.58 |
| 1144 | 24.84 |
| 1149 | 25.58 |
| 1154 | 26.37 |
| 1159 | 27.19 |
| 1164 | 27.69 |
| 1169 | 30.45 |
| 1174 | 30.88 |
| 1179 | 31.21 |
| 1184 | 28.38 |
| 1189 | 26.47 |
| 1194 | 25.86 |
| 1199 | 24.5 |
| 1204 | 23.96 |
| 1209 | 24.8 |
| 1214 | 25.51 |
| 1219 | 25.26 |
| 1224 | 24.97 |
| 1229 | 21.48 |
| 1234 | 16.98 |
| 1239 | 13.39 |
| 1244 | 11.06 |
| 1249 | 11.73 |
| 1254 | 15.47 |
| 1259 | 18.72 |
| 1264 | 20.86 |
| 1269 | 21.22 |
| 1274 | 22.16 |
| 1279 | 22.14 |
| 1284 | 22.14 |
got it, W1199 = 0.61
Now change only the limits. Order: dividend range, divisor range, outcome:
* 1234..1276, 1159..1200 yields 0.59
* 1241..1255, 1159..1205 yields 0.45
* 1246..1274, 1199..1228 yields 0.72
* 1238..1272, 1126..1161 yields 0.63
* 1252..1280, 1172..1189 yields 0.68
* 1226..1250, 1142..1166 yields 0.58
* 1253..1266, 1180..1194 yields 0.67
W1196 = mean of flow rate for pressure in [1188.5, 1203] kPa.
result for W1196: 25.3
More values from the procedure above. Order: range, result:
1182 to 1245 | 22.7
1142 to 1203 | 27.4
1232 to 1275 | 16.7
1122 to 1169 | 26.3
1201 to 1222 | 24.9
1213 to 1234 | 23.3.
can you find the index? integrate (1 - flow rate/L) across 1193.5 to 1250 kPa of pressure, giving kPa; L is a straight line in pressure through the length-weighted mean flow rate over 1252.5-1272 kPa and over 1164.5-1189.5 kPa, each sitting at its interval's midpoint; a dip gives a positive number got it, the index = 8.4 kPa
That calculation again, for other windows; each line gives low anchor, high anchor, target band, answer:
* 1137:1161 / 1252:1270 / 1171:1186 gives -3.94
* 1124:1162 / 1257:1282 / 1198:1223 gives -1.63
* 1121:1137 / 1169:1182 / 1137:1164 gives 2.27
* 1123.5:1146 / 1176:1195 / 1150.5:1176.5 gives -1.28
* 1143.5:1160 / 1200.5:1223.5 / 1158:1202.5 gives -4.39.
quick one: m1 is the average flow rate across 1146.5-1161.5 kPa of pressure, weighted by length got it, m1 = 26.4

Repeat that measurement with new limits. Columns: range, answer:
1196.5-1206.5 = 24.2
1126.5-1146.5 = 25.4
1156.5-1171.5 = 28.4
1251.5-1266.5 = 18.4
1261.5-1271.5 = 21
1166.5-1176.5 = 30.7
